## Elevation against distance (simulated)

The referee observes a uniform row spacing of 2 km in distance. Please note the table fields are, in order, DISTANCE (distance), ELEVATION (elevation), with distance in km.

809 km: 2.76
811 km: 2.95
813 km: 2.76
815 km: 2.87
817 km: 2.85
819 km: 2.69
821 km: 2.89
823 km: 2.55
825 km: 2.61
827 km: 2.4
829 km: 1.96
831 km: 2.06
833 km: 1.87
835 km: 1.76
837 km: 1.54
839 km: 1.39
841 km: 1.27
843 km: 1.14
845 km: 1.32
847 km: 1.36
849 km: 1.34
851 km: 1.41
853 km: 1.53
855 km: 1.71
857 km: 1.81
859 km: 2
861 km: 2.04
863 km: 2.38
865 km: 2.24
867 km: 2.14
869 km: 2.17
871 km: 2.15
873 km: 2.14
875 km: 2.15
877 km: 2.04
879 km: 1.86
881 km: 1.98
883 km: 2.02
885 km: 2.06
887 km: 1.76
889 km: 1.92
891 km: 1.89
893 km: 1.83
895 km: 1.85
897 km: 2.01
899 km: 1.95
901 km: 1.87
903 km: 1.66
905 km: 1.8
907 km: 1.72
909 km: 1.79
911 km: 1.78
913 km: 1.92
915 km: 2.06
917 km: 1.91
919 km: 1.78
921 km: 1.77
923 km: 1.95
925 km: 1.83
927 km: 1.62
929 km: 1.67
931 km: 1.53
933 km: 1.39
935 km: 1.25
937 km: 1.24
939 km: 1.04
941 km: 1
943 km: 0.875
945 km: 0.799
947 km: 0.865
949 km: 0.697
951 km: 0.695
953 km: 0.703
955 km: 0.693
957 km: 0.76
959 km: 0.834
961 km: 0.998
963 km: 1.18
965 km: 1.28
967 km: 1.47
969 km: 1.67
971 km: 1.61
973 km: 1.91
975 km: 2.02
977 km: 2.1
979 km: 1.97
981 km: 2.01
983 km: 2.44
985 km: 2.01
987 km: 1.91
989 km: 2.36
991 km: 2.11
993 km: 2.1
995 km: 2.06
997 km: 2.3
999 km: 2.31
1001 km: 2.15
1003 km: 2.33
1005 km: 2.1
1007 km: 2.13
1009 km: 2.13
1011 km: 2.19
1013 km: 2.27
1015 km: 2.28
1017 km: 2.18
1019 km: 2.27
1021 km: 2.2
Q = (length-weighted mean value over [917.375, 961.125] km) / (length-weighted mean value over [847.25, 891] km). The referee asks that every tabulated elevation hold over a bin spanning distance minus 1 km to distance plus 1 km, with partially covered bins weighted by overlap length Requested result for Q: 0.62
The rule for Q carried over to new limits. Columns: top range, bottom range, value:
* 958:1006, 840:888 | 1.03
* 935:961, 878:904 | 0.46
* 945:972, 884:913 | 0.55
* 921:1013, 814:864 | 0.83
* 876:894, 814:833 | 0.77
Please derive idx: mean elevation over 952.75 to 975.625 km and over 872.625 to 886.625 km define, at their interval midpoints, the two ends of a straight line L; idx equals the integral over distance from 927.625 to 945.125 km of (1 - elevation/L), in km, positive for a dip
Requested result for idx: 3.4 km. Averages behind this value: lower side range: 2.02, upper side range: 1.27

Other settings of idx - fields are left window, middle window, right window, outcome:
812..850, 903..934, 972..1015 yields 4.8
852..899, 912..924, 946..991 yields -1.0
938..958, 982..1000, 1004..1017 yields -4.4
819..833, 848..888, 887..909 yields 2.3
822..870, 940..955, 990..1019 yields 9.2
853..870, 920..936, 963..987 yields 2.4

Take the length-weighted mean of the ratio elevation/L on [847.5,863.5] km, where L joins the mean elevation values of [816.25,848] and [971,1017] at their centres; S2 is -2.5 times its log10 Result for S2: 0.15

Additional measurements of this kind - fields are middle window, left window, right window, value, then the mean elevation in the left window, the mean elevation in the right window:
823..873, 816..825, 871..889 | 0.279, 2.73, 2.01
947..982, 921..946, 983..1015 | 0.334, 1.37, 2.18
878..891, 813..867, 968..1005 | 0.043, 1.98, 2.08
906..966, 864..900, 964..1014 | 0.462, 2.01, 2.04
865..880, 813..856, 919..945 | -0.203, 1.95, 1.42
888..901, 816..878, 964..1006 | 0.042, 1.96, 2.01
